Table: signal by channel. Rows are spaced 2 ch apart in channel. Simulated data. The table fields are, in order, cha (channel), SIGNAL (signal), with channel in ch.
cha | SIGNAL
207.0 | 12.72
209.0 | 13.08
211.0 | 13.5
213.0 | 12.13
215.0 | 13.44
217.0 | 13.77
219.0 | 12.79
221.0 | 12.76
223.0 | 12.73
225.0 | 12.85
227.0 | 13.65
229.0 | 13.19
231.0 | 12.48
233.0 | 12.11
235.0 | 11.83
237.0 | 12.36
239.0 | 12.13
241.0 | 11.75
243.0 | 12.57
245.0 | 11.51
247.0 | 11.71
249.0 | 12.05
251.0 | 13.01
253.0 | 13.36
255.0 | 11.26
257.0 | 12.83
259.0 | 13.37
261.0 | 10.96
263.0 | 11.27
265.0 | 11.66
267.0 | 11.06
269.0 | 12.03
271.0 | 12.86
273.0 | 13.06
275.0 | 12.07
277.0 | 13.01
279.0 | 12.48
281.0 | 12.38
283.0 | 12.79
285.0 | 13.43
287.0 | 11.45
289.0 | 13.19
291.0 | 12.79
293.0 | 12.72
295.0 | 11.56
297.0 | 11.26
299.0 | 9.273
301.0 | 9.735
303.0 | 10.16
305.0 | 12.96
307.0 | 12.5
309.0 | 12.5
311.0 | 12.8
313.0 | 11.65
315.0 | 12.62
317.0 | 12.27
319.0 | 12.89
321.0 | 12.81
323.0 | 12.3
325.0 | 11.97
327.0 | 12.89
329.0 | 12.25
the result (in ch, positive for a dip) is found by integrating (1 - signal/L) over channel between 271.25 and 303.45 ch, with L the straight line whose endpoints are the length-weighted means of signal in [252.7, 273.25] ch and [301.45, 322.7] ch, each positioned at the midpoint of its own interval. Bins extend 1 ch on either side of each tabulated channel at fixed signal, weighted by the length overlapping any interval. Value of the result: 0.4 ch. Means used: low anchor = 12.1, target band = 12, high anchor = 12.2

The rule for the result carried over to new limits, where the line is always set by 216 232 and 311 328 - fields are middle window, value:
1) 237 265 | 1.60 ch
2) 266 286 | 0.30 ch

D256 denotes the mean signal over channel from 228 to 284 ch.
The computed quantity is 12.3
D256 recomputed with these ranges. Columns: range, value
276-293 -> 12.7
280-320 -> 12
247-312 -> 12.1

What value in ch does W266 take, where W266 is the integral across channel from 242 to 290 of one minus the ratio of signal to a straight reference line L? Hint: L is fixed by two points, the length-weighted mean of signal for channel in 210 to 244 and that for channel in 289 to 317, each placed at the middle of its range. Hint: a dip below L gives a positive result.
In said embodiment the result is -0.3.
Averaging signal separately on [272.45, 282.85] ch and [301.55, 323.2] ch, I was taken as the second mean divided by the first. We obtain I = 0.97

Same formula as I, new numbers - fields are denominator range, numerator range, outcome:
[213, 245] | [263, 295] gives 0.98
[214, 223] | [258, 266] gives 0.90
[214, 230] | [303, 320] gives 0.94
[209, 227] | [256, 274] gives 0.93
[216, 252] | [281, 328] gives 0.97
